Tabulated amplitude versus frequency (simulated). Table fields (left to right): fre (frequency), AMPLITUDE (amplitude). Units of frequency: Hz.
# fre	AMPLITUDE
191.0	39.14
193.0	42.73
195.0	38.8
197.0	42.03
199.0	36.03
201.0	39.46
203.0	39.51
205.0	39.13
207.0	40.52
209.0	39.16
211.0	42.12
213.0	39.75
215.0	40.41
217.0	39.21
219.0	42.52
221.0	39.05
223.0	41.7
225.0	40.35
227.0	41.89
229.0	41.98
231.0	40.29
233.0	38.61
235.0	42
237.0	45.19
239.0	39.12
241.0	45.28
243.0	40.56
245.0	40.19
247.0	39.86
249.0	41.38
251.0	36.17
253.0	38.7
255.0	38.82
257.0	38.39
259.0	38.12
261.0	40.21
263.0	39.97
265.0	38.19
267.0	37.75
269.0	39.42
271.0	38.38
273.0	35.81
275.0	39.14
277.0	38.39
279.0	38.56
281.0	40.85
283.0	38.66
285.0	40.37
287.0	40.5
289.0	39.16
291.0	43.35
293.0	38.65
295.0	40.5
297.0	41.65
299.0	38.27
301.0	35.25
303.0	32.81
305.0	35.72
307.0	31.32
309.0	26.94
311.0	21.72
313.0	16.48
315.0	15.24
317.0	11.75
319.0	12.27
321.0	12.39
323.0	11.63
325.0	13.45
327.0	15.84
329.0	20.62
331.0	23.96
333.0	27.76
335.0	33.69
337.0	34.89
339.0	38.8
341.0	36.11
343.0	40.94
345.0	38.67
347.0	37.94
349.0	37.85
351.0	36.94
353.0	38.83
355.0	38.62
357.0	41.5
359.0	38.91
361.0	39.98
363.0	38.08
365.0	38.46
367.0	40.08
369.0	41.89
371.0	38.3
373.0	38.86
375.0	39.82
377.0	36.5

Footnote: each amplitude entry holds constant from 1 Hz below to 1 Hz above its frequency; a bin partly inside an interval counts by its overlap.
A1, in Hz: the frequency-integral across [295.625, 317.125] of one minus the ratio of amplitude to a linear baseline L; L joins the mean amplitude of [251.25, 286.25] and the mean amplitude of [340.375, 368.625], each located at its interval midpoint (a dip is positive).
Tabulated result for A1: 5.5 Hz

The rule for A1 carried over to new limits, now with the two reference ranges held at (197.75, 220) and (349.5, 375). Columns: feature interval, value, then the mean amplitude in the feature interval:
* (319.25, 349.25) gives 8.9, 27.7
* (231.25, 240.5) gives -0.4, 41.4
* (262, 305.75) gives 0.9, 38.7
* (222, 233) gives -0.3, 41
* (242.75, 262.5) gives 0.2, 39.2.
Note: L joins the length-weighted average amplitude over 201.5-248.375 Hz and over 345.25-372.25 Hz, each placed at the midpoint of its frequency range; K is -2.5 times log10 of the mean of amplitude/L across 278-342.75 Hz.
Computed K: 0.31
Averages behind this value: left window 40.8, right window 39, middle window 29.8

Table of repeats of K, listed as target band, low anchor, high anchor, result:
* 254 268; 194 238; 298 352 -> -0.11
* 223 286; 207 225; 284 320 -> -0.10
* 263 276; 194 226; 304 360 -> -0.12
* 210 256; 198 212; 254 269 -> -0.04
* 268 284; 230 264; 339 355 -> 0.03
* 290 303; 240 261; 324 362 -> -0.07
